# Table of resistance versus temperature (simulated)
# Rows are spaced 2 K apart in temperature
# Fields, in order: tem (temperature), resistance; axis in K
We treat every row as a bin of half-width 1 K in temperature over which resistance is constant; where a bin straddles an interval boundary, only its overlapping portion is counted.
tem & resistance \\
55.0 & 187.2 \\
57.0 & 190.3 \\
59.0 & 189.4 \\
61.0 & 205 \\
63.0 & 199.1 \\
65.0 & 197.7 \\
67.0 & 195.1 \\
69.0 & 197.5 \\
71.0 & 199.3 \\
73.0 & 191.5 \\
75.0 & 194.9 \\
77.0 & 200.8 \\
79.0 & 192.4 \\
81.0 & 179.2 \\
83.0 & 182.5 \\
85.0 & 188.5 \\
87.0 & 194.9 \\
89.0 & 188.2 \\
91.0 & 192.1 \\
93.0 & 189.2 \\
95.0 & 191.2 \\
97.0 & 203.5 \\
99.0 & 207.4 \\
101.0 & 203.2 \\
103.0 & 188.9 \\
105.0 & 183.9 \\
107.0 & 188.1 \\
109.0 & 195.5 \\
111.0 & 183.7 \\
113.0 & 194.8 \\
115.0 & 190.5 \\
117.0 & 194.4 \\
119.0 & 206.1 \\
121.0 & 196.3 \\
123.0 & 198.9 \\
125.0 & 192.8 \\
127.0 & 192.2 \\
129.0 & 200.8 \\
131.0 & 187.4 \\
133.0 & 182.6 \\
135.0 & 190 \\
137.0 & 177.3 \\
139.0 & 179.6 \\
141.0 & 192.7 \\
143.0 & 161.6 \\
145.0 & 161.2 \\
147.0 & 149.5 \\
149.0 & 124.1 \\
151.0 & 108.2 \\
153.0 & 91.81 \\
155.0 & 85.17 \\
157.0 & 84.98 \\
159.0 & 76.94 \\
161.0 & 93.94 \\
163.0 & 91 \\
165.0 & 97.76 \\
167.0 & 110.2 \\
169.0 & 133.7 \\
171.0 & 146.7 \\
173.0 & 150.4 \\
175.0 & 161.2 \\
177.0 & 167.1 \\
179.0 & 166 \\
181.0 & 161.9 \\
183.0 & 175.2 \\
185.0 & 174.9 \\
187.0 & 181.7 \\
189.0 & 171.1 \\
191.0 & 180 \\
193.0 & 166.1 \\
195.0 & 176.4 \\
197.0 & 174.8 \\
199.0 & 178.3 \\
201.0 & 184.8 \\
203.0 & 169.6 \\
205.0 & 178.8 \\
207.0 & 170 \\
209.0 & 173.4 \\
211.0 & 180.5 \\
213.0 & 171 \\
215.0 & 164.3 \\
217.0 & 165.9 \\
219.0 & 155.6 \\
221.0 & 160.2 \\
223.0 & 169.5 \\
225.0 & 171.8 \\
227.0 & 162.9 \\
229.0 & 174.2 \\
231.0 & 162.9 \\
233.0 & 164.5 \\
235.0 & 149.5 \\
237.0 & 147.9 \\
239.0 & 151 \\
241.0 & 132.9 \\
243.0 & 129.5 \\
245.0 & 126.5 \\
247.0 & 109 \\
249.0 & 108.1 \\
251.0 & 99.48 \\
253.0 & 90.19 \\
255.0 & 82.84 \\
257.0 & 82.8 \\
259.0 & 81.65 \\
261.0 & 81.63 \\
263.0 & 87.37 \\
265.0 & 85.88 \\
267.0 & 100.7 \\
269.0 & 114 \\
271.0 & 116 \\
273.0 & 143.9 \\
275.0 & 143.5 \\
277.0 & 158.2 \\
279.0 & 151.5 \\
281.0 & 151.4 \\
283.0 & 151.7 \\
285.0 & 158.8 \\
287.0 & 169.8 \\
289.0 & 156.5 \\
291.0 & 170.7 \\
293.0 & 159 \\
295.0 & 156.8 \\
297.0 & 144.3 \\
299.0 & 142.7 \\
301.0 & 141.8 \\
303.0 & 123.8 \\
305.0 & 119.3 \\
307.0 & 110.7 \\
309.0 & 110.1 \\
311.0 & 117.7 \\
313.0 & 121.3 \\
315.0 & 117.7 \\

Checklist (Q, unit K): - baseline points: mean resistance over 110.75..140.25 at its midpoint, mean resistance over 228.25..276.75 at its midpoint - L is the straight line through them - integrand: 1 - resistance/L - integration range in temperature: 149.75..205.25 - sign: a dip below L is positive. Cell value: 5.50 K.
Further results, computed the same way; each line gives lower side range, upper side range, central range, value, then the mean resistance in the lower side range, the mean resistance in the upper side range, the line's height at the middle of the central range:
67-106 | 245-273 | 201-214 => -4.9 K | 193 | 98.2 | 127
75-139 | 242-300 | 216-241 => -3.0 K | 192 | 126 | 143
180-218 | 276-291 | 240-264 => 9.2 K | 174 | 158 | 164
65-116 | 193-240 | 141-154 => 3.2 K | 193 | 168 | 181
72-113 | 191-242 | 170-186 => 1.1 K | 192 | 167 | 174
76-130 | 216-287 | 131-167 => 8.7 K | 193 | 133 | 175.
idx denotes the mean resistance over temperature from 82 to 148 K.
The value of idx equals 189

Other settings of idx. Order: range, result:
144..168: 106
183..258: 154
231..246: 144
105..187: 159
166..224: 166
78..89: 188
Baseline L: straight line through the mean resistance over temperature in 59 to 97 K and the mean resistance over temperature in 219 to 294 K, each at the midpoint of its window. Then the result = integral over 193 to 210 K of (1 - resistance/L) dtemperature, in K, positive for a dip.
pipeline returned -2.53 K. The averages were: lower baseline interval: 193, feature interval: 175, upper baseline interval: 134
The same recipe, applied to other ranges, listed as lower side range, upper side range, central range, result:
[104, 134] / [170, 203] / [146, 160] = 6.05 K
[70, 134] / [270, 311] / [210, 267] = 8.90 K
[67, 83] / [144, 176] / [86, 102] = -1.86 K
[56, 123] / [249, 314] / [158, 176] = 5.19 K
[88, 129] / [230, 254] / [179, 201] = -2.64 K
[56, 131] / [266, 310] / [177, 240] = -2.47 K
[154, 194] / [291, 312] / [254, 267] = 4.86 K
